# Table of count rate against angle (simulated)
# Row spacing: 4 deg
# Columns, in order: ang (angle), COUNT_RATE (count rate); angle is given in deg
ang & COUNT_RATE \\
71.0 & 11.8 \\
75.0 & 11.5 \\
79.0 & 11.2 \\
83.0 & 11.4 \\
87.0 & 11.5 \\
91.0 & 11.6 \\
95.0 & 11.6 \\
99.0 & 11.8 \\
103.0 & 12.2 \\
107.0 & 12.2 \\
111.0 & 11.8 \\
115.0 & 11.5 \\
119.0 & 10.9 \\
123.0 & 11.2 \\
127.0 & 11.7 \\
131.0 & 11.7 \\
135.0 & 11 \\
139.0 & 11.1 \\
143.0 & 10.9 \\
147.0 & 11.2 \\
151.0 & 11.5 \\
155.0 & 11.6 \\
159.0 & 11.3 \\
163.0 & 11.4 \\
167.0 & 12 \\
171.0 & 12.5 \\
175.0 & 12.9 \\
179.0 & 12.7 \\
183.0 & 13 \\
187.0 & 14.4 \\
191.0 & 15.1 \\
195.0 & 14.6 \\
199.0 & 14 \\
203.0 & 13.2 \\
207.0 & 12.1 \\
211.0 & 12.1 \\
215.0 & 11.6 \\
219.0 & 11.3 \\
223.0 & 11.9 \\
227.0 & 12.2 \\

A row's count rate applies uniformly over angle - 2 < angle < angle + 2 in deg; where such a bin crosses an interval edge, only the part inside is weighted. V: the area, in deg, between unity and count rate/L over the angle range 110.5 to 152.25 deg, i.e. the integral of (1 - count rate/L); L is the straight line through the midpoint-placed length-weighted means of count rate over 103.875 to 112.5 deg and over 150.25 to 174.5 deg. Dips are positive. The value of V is 2.2 deg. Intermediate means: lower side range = 12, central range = 11.3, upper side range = 11.8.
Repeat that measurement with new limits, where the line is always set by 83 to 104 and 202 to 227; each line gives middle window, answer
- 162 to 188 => -1.7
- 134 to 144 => 0.7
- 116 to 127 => 0.5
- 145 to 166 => 0.7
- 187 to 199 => -2.7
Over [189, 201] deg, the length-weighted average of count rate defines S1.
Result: 14.6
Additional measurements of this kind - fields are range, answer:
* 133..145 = 11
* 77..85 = 11.3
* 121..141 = 11.3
